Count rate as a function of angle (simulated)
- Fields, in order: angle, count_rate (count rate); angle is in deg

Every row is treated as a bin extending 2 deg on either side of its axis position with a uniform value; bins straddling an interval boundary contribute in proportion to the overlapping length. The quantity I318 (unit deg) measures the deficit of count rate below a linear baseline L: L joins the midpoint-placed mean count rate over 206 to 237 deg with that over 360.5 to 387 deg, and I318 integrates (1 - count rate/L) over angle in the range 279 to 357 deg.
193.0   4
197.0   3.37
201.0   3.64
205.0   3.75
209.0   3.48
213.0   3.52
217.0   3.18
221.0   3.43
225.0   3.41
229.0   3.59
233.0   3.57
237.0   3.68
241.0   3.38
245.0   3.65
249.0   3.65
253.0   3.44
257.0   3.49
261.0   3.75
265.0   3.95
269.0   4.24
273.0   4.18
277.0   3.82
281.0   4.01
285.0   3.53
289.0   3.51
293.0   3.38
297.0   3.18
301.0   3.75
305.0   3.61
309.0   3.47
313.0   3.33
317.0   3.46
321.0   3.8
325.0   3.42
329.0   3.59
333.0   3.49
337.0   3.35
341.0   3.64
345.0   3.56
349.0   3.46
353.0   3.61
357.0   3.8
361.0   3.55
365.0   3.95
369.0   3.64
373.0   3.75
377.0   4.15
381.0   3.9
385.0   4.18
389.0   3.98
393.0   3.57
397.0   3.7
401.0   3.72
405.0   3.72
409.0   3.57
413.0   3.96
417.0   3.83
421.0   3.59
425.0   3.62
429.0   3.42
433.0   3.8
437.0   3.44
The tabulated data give 4.1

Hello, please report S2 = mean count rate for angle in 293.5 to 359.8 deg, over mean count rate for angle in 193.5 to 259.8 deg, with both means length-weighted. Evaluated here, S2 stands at 1.0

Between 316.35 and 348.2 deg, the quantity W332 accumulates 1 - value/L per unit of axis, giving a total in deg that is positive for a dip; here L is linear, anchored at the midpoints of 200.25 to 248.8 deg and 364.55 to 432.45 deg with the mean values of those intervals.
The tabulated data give 1.2 deg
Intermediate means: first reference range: 3.53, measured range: 3.54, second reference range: 3.78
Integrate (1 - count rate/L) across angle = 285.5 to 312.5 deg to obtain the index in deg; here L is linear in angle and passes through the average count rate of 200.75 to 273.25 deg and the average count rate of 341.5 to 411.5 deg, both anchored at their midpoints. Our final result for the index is 1.47 deg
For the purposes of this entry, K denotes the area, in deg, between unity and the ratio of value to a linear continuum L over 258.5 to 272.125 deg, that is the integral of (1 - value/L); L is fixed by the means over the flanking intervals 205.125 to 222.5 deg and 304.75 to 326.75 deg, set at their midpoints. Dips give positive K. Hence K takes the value -2.0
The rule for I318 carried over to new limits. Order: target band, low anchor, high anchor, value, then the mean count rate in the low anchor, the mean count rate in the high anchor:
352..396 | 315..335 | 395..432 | -2.45 deg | 3.55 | 3.68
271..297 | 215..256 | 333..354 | -1.40 deg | 3.5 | 3.52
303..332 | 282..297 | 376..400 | 0.54 deg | 3.47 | 3.9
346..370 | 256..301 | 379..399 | 1.03 deg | 3.74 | 3.87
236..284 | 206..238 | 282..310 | -3.70 deg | 3.48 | 3.51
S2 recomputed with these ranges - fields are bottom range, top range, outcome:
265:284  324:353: 0.87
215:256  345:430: 1.07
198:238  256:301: 1.06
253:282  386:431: 0.95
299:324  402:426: 1.04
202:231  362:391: 1.13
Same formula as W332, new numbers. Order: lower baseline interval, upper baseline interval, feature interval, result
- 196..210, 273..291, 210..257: 1.98 deg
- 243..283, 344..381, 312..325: 0.83 deg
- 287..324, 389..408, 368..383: -0.91 deg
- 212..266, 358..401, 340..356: 0.80 deg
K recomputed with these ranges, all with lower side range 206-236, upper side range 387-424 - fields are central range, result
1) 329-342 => 0.5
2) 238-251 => -0.2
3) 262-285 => -2.8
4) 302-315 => 0.4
